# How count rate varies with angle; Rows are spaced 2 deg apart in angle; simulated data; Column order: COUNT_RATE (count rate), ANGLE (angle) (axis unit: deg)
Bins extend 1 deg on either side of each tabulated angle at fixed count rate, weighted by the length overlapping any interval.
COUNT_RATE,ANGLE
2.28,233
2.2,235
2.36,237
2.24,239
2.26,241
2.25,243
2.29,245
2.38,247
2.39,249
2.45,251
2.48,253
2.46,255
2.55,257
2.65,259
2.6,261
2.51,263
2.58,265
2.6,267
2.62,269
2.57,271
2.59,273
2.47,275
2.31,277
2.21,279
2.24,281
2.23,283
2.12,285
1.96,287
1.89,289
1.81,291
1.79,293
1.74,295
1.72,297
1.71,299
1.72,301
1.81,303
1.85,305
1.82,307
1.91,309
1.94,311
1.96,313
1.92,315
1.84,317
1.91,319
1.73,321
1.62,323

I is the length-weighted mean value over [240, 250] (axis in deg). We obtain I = 2.31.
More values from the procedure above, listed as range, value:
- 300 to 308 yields 1.8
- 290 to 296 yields 1.78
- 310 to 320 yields 1.91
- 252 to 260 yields 2.53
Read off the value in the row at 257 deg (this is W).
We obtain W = 2.55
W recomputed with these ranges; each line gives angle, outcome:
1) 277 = 2.31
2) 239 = 2.24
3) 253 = 2.48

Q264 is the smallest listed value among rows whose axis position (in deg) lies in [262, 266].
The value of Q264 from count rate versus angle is 2.51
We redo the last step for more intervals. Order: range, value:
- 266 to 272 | 2.57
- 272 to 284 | 2.21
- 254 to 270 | 2.46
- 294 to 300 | 1.71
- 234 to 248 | 2.2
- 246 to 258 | 2.38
